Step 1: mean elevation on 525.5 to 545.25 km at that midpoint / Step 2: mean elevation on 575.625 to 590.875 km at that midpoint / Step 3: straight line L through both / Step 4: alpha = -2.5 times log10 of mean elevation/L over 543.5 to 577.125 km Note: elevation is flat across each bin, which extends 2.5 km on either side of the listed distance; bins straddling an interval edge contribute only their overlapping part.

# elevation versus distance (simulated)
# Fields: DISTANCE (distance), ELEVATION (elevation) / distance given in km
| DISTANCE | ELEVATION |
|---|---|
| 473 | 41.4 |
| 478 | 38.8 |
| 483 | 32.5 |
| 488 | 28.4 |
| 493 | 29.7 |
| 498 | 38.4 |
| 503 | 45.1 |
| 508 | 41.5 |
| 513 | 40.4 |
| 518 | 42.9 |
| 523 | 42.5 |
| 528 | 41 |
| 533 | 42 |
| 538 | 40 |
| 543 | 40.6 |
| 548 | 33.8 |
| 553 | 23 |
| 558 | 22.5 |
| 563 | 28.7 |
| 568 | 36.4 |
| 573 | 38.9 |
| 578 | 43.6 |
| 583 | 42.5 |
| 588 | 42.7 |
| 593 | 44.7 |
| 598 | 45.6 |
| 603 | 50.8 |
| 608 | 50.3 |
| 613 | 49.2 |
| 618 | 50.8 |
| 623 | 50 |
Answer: 0.30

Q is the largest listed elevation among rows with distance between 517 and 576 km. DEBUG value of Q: 42.9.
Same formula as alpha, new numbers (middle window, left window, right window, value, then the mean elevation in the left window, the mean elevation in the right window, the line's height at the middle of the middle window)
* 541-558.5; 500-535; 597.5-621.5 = 0.41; 42.1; 49.7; 44.8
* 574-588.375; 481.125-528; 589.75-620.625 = 0.08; 38.2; 48.4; 46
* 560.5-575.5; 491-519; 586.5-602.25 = 0.25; 39.7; 45.2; 43.5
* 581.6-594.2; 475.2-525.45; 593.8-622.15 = 0.09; 38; 49.1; 47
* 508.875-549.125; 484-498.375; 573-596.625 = -0.14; 31.3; 43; 36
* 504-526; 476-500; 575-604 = -0.16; 33.4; 44.6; 36.3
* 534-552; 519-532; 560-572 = 0.03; 41.9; 32.9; 38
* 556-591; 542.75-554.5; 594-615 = 0.08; 31.7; 48.7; 39.3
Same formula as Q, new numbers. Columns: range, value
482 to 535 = 45.1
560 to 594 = 44.7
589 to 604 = 50.8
